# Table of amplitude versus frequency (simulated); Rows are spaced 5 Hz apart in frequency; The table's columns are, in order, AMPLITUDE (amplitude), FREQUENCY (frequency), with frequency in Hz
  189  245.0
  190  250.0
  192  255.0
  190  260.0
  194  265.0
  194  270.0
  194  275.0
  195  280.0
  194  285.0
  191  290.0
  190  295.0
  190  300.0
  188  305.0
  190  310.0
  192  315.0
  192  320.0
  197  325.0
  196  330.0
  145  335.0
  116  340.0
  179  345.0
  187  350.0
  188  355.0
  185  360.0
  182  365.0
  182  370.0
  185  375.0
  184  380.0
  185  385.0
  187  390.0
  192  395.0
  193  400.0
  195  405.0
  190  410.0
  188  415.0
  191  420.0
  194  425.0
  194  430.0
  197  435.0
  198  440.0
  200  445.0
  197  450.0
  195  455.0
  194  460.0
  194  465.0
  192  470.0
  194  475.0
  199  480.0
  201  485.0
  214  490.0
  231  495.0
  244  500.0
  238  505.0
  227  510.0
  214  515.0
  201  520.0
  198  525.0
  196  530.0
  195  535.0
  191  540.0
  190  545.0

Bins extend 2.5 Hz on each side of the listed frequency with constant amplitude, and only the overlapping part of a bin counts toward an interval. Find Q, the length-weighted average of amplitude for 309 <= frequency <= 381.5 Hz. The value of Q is 180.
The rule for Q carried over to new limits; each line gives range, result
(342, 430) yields 187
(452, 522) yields 210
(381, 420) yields 190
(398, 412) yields 193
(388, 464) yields 194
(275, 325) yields 192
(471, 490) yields 200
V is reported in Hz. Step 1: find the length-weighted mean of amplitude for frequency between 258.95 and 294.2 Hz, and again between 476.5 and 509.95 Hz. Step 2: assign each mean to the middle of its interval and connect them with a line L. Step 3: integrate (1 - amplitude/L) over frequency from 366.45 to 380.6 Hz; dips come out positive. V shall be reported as 1.5 Hz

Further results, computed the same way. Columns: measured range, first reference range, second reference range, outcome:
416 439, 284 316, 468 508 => 1.4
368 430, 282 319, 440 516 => 3.6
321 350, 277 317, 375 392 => 2.9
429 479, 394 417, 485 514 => 3.4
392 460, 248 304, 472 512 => 5.2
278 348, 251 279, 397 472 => 3.9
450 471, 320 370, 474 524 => 1.2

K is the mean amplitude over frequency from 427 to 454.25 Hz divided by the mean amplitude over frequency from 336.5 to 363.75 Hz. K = 1.2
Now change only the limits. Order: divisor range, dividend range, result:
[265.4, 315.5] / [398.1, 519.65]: 1.06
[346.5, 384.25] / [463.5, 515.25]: 1.16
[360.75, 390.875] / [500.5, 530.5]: 1.17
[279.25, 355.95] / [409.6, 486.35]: 1.07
